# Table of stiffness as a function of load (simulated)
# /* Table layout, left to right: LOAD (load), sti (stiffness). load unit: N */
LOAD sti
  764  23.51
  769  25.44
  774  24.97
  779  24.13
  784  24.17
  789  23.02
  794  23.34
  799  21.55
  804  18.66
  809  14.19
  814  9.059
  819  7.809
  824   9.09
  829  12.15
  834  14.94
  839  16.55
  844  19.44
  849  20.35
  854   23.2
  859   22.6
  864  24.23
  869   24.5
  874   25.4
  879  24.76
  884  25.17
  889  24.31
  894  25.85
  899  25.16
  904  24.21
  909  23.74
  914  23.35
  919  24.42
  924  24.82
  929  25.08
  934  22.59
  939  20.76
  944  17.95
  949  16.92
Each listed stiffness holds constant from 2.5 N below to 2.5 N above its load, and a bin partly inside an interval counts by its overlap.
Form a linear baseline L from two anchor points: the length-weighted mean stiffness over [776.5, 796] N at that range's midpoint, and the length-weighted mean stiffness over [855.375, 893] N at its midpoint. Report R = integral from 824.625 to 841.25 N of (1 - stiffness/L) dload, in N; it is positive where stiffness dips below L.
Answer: 7.0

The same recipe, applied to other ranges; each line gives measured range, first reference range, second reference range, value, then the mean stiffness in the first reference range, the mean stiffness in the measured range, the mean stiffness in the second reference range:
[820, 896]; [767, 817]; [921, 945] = 3.8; 20.7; 20.5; 22.6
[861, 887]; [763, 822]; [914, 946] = -3.9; 19.8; 24.8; 22.7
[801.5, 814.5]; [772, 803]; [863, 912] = 4.9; 23.3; 14.7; 24.7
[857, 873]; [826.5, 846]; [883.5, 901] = -2.7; 15.7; 24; 25.1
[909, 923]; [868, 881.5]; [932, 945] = -1.1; 24.9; 24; 20.6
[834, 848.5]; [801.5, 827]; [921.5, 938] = -3.1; 11.8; 17.8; 23.9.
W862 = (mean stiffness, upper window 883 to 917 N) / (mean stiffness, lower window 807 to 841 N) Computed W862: 2.07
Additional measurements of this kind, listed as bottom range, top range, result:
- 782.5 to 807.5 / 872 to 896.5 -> 1.15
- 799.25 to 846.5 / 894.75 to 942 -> 1.71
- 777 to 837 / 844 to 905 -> 1.43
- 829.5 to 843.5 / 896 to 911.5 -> 1.55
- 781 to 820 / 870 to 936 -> 1.35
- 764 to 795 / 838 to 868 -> 0.89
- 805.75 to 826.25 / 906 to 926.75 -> 2.33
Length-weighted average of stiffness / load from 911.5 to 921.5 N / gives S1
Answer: 23.9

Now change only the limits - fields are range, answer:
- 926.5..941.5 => 22.8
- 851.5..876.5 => 24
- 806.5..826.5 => 10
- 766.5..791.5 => 24.3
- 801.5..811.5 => 16.4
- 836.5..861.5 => 20.4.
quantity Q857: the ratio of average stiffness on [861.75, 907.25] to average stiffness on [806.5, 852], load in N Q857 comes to 1.8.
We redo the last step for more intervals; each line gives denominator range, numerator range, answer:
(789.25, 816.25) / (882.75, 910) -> 1.38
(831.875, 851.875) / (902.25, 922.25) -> 1.33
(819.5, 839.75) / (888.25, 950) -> 1.87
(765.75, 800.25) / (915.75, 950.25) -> 0.92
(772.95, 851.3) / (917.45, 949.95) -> 1.25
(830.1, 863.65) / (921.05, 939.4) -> 1.21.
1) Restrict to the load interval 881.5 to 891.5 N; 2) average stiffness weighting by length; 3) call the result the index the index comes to 24.7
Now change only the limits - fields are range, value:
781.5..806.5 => 22.1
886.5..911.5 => 24.7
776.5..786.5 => 24.1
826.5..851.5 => 16.7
